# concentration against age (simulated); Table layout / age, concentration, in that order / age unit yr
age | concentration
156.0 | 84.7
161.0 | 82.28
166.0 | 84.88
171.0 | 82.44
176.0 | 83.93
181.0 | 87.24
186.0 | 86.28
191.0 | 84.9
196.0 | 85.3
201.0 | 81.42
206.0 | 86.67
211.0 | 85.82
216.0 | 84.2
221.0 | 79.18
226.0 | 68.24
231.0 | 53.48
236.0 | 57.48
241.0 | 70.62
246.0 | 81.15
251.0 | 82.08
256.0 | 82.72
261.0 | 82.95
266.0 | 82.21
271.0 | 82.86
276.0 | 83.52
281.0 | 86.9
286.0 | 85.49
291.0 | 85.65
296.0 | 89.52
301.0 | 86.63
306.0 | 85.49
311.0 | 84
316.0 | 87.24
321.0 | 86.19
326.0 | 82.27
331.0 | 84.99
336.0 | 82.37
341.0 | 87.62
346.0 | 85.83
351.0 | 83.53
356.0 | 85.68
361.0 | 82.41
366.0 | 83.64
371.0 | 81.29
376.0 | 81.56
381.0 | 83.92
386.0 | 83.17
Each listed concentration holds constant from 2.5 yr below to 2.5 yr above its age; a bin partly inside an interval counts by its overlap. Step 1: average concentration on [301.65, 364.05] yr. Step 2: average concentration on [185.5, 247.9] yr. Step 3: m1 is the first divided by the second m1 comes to 1.10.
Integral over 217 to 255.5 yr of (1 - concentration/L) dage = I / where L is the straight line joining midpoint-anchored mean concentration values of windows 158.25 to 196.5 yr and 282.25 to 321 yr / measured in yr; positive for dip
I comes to 6.3 yr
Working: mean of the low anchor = 84.6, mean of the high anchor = 86.3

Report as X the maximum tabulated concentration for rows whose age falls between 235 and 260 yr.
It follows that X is 82.72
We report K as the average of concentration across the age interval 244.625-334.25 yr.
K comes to 84.6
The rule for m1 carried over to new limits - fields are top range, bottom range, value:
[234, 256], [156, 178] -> 0.89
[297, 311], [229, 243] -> 1.42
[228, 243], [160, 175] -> 0.73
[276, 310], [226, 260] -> 1.21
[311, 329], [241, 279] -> 1.04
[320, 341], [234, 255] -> 1.14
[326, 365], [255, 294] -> 1.00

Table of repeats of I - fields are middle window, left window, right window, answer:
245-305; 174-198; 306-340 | 0.4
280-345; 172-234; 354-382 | -2.8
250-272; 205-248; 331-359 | -1.6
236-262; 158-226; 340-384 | 1.9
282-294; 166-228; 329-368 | -0.3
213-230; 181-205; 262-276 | 1.8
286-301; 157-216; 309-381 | -0.5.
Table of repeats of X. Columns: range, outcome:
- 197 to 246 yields 86.67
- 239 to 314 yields 89.52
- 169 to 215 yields 87.24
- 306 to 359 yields 87.62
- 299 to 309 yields 86.63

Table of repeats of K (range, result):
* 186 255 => 77.4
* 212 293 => 78.1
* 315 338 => 84.5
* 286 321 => 86.3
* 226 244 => 62.2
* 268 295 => 85.1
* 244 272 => 82.3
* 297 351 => 85.3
